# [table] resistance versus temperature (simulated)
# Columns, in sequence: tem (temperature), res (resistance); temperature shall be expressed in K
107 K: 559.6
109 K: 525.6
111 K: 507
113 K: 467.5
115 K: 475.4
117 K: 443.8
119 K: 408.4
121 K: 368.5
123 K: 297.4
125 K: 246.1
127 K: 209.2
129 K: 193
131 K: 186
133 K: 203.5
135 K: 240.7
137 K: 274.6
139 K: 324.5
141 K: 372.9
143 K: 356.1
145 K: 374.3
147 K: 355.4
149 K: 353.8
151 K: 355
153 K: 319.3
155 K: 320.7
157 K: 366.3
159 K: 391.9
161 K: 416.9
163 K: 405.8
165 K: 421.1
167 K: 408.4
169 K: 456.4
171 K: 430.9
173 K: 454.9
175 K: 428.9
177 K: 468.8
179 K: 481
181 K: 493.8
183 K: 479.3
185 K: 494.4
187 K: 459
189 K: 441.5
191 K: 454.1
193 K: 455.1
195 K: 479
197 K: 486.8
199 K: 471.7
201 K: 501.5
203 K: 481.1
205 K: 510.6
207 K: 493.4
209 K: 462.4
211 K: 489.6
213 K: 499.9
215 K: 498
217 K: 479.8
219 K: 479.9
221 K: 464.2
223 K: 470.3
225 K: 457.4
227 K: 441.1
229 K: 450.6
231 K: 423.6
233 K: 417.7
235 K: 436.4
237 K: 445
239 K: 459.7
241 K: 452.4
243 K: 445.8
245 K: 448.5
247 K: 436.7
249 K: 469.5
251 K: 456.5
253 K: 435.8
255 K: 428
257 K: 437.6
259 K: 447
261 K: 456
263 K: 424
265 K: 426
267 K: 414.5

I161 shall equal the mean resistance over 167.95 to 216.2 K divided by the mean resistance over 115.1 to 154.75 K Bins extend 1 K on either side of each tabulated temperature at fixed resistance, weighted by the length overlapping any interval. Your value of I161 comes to 1.51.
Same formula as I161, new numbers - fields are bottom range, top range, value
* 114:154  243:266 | 1.39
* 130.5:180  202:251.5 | 1.26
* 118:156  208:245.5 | 1.51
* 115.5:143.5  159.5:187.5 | 1.51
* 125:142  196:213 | 1.95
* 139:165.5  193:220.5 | 1.32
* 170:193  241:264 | 0.96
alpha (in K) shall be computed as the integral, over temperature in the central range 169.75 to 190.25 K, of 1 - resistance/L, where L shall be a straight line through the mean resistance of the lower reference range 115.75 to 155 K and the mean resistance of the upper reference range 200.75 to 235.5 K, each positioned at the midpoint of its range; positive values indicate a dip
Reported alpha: -3.4 K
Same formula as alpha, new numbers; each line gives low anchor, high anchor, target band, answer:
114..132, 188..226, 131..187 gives 0.4 K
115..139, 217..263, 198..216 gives -3.9 K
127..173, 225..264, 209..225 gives -2.6 K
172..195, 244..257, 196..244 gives -1.4 K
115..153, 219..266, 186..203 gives -3.6 K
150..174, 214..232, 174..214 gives -4.3 K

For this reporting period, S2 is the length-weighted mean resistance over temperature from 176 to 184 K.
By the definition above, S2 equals 481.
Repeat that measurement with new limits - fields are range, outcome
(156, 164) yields 395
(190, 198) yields 469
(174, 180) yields 460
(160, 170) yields 422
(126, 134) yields 198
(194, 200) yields 479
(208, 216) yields 487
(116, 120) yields 426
